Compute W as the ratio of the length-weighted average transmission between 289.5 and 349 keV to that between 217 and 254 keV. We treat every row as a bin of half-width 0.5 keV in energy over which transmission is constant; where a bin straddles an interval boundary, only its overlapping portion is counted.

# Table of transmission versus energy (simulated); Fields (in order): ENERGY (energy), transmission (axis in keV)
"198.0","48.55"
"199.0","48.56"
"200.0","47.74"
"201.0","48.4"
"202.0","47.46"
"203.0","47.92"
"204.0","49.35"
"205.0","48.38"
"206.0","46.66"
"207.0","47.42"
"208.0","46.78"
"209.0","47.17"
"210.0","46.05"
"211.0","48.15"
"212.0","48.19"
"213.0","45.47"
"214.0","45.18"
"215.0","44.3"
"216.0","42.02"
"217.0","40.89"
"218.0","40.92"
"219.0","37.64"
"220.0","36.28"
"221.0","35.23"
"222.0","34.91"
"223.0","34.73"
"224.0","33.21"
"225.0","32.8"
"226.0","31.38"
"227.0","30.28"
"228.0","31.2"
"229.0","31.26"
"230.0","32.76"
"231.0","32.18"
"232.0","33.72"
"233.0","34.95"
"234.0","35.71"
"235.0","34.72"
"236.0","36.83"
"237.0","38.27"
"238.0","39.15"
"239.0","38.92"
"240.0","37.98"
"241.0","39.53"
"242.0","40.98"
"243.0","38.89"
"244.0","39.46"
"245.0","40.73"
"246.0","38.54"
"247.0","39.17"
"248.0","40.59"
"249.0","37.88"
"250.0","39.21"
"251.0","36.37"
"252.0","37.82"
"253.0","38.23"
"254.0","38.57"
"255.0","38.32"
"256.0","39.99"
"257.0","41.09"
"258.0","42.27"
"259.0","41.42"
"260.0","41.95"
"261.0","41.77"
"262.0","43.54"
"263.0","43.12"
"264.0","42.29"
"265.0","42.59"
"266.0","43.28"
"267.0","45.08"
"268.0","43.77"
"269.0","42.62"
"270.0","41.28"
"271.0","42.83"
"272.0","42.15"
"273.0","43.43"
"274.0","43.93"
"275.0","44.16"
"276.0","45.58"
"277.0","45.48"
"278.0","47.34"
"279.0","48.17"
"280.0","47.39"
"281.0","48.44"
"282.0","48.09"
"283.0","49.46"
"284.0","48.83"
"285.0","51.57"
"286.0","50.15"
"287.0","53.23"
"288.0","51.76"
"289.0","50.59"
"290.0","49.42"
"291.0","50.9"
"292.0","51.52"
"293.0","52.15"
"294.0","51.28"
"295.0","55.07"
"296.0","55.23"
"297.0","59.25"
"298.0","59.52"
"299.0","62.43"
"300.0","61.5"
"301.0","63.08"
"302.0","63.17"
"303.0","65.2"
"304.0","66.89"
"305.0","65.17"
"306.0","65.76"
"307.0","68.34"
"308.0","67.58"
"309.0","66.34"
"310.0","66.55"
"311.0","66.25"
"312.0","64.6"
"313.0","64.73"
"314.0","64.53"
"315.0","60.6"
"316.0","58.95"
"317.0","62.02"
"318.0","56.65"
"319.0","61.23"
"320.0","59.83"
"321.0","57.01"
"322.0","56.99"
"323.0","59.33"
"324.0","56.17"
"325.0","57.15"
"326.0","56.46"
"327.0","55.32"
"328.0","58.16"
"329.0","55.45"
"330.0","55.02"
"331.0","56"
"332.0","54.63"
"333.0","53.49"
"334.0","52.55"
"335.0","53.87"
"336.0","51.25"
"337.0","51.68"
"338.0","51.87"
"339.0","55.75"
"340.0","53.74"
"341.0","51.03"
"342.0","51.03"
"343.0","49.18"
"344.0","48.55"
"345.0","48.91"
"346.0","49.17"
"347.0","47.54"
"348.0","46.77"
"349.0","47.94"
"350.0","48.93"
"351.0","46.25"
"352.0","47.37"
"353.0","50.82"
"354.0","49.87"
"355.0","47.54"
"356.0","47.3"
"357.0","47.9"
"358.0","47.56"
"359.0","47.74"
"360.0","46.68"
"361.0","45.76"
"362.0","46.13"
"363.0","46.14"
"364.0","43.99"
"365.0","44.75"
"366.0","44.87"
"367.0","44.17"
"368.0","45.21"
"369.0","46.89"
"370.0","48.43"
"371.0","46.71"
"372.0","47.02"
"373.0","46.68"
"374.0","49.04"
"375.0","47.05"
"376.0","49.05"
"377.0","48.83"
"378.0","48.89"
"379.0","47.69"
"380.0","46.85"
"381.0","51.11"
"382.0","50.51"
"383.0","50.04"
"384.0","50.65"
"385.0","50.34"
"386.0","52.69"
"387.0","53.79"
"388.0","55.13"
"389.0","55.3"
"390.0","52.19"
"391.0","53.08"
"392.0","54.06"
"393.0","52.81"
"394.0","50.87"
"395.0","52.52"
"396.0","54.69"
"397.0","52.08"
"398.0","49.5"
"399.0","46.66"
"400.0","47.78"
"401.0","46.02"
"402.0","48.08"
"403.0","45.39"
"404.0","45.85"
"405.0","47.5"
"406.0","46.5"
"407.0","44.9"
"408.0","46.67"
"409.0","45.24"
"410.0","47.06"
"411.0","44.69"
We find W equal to 1.57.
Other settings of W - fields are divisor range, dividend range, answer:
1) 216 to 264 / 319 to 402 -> 1.34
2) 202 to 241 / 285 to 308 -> 1.46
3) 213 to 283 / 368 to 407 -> 1.24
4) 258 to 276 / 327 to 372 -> 1.15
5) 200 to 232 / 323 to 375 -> 1.22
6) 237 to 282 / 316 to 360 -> 1.26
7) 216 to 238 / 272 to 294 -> 1.39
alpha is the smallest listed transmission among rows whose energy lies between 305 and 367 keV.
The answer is 43.99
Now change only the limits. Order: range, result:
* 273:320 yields 43.43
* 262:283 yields 41.28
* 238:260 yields 36.37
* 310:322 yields 56.65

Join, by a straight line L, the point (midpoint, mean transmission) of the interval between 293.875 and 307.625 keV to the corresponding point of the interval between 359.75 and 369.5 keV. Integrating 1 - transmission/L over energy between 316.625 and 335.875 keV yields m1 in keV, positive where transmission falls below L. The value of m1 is -0.4 keV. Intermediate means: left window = 61.9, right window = 45.4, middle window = 56.6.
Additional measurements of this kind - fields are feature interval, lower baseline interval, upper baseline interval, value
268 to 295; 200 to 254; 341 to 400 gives -2.8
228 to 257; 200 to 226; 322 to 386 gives 4.5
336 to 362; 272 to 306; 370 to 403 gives 1.1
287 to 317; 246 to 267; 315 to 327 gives -4.0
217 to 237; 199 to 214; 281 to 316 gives 6.2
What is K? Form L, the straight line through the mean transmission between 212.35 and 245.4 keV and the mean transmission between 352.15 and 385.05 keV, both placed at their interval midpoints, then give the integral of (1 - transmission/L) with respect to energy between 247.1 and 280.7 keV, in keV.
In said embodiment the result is -2.1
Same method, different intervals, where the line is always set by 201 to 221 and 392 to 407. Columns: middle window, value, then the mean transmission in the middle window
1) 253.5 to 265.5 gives 1.2 keV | 41.4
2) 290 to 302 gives -2.5 keV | 56.5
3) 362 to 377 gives 0.6 keV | 46.5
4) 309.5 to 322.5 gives -3.9 keV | 61.5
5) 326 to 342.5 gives -2.2 keV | 53.9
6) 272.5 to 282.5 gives 0.0 keV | 46.2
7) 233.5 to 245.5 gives 1.9 keV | 38.4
